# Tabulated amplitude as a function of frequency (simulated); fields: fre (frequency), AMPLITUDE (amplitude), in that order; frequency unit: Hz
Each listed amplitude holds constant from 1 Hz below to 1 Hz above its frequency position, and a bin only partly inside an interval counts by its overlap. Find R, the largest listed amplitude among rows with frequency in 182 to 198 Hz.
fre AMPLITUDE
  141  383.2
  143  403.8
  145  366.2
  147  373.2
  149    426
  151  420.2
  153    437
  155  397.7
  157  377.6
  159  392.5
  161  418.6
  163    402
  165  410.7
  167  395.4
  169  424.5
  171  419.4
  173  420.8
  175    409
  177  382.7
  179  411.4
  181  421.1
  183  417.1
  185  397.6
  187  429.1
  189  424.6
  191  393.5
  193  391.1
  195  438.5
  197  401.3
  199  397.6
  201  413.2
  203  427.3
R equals 438.5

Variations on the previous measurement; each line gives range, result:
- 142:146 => 403.8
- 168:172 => 424.5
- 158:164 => 418.6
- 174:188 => 429.1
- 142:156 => 437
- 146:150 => 426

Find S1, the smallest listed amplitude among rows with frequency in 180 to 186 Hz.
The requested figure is 397.6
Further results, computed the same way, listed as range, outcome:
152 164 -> 377.6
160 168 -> 395.4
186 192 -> 393.5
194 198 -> 401.3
